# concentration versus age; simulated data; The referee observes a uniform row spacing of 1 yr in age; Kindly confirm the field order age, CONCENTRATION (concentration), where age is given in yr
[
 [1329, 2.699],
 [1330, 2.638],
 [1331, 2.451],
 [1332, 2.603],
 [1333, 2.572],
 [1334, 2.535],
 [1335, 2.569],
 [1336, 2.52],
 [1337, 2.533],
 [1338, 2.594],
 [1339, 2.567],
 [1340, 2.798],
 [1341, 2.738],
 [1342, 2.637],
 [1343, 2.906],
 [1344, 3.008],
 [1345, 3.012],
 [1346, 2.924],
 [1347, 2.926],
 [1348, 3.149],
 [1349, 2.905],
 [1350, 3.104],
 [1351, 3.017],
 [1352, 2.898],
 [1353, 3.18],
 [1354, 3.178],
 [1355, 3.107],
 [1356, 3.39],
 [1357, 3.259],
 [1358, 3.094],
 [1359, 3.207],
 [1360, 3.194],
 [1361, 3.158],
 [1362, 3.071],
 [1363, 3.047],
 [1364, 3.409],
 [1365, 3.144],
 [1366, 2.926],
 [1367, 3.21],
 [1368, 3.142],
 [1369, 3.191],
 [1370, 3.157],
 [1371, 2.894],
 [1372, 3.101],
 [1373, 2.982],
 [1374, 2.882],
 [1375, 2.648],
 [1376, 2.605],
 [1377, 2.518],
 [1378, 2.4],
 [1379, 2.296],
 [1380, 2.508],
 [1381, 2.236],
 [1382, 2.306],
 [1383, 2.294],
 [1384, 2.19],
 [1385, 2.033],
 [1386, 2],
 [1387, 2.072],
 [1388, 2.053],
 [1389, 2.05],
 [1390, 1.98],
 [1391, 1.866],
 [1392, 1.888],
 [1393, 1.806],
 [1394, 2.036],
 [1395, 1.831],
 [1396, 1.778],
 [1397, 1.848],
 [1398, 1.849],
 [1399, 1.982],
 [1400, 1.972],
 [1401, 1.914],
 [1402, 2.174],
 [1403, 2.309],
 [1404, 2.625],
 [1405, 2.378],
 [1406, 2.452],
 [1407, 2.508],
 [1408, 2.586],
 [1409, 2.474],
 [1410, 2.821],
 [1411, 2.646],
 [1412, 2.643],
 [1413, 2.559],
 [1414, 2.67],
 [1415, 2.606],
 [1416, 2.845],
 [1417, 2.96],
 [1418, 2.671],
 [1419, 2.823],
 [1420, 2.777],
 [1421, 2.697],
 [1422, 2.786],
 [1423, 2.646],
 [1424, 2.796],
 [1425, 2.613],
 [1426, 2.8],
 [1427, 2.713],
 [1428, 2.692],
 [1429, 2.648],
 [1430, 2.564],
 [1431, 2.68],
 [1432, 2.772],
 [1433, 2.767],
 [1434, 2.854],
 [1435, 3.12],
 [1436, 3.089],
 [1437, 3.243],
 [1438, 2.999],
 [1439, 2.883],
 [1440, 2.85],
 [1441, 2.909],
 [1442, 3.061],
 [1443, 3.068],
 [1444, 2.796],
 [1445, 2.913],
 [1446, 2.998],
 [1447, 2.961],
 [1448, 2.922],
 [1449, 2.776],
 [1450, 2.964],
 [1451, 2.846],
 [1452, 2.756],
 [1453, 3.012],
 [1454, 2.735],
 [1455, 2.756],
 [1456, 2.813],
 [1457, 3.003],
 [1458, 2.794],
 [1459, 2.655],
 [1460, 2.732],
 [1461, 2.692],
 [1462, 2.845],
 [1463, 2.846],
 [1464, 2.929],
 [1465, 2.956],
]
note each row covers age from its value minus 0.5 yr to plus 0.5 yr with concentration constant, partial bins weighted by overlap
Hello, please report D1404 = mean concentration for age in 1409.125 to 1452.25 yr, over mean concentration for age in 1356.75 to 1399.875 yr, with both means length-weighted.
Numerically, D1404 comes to 1.11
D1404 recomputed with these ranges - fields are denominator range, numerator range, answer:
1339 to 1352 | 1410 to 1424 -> 0.94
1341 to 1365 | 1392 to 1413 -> 0.73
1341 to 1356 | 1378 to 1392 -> 0.71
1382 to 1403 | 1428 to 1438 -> 1.43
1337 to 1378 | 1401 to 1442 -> 0.91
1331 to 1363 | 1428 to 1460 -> 0.99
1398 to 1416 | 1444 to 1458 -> 1.19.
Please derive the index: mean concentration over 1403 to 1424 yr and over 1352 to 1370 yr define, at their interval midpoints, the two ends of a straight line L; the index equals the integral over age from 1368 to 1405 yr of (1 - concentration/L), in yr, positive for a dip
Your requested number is 7.9 yr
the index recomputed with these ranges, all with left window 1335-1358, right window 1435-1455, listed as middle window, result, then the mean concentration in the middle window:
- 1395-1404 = 2.84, 2.01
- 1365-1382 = 0.79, 2.79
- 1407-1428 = 1.65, 2.7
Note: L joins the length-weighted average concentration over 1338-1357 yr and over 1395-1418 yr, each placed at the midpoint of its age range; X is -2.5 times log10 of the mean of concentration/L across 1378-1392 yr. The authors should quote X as 0.21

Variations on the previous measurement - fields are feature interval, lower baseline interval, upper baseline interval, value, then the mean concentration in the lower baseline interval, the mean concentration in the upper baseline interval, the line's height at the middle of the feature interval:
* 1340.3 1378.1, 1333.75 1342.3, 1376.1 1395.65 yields -0.25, 2.61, 2.13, 2.4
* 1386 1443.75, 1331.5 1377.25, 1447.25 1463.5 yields 0.14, 2.94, 2.82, 2.87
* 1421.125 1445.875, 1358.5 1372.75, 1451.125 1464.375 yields 0.02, 3.13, 2.81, 2.9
